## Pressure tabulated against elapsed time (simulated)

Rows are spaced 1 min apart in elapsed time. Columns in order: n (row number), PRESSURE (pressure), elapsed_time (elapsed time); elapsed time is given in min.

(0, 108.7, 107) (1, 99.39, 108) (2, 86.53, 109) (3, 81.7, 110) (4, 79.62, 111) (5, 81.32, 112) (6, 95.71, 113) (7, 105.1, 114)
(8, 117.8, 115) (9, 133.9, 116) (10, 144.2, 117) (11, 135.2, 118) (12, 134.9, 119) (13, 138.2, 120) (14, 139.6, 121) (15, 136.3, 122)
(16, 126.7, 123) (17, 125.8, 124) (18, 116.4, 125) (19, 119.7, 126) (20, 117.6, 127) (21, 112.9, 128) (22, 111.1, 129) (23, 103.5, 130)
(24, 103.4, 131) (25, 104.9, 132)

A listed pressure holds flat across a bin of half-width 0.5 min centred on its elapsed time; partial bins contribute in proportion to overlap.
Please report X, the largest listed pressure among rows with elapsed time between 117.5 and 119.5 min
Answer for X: 135.2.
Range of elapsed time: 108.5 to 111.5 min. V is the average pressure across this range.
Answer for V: 82.6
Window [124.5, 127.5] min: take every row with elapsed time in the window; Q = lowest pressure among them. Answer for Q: 116.4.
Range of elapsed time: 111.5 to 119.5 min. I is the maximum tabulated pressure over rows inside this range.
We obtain 144.2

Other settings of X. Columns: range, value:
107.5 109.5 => 99.39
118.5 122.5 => 139.6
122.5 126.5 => 126.7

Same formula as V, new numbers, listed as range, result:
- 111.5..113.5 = 88.5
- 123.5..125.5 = 121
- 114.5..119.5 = 133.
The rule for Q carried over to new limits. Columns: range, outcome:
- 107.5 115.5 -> 79.62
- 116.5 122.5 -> 134.9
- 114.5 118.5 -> 117.8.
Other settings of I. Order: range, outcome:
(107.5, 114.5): 105.1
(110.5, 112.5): 81.32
